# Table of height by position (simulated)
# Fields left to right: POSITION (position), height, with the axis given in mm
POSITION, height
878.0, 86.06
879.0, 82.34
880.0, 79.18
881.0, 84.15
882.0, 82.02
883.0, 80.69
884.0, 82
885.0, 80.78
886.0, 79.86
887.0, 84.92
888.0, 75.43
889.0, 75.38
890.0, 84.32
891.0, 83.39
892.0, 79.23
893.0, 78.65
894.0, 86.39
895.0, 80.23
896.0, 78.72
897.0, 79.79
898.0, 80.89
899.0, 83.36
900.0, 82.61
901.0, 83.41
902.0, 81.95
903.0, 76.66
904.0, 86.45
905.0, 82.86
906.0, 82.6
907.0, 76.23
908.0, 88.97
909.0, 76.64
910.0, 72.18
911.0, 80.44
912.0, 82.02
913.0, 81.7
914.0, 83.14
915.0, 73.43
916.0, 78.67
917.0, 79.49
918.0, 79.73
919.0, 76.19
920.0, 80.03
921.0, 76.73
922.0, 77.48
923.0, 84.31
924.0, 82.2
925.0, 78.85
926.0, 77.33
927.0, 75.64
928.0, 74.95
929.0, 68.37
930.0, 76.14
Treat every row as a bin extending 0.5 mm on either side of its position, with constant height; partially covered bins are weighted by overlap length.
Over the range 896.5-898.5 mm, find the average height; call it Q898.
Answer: 80.3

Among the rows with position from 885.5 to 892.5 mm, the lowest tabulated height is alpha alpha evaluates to 75.38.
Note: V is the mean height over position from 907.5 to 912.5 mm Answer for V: 80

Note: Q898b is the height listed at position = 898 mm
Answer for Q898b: 80.89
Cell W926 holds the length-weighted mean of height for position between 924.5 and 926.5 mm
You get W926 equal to 78.1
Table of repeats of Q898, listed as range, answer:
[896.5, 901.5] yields 82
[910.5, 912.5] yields 81.2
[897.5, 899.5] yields 82.1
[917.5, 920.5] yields 78.7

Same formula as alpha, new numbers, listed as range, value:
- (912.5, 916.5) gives 73.43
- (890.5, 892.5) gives 79.23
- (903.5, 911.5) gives 72.18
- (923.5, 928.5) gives 74.95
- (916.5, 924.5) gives 76.19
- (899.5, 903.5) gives 76.66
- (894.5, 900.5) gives 78.72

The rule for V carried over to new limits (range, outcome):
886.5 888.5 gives 80.2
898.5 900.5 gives 83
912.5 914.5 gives 82.4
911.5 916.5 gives 79.8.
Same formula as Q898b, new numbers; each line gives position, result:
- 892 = 79.23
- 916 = 78.67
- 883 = 80.69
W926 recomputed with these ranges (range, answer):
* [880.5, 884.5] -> 82.2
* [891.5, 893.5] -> 78.9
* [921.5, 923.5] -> 80.9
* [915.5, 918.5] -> 79.3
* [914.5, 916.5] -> 76.1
